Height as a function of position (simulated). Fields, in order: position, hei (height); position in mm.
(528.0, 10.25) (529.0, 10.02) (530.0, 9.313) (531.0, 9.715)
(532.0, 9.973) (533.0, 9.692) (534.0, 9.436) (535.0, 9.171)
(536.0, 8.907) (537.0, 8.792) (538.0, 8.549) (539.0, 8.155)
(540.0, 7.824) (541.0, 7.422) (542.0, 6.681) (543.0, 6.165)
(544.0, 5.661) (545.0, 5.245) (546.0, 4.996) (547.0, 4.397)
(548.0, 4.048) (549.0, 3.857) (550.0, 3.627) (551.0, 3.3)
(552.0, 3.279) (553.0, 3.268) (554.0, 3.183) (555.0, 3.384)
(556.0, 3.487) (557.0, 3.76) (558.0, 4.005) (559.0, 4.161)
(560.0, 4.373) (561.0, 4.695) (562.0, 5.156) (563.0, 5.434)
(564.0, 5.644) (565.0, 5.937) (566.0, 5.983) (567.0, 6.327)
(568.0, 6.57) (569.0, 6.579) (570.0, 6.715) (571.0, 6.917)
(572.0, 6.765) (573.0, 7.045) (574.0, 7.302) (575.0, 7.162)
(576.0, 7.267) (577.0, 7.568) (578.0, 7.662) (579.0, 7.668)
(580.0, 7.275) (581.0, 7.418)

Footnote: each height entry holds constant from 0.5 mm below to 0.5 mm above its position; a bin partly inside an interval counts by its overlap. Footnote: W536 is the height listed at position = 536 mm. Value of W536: 8.907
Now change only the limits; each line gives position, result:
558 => 4.005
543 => 6.165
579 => 7.668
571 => 6.917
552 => 3.279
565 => 5.937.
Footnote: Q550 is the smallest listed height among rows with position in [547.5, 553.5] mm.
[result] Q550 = 3.268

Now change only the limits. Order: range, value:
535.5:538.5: 8.549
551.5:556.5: 3.183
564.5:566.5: 5.937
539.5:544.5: 5.661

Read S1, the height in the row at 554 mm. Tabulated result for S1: 3.183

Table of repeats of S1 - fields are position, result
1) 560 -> 4.373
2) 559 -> 4.161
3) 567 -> 6.327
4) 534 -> 9.436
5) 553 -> 3.268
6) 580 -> 7.275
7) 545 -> 5.245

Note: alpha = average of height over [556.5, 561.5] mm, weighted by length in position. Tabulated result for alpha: 4.2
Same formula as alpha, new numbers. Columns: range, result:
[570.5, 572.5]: 6.84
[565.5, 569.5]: 6.36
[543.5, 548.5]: 4.87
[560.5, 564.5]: 5.23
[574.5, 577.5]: 7.33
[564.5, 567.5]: 6.08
